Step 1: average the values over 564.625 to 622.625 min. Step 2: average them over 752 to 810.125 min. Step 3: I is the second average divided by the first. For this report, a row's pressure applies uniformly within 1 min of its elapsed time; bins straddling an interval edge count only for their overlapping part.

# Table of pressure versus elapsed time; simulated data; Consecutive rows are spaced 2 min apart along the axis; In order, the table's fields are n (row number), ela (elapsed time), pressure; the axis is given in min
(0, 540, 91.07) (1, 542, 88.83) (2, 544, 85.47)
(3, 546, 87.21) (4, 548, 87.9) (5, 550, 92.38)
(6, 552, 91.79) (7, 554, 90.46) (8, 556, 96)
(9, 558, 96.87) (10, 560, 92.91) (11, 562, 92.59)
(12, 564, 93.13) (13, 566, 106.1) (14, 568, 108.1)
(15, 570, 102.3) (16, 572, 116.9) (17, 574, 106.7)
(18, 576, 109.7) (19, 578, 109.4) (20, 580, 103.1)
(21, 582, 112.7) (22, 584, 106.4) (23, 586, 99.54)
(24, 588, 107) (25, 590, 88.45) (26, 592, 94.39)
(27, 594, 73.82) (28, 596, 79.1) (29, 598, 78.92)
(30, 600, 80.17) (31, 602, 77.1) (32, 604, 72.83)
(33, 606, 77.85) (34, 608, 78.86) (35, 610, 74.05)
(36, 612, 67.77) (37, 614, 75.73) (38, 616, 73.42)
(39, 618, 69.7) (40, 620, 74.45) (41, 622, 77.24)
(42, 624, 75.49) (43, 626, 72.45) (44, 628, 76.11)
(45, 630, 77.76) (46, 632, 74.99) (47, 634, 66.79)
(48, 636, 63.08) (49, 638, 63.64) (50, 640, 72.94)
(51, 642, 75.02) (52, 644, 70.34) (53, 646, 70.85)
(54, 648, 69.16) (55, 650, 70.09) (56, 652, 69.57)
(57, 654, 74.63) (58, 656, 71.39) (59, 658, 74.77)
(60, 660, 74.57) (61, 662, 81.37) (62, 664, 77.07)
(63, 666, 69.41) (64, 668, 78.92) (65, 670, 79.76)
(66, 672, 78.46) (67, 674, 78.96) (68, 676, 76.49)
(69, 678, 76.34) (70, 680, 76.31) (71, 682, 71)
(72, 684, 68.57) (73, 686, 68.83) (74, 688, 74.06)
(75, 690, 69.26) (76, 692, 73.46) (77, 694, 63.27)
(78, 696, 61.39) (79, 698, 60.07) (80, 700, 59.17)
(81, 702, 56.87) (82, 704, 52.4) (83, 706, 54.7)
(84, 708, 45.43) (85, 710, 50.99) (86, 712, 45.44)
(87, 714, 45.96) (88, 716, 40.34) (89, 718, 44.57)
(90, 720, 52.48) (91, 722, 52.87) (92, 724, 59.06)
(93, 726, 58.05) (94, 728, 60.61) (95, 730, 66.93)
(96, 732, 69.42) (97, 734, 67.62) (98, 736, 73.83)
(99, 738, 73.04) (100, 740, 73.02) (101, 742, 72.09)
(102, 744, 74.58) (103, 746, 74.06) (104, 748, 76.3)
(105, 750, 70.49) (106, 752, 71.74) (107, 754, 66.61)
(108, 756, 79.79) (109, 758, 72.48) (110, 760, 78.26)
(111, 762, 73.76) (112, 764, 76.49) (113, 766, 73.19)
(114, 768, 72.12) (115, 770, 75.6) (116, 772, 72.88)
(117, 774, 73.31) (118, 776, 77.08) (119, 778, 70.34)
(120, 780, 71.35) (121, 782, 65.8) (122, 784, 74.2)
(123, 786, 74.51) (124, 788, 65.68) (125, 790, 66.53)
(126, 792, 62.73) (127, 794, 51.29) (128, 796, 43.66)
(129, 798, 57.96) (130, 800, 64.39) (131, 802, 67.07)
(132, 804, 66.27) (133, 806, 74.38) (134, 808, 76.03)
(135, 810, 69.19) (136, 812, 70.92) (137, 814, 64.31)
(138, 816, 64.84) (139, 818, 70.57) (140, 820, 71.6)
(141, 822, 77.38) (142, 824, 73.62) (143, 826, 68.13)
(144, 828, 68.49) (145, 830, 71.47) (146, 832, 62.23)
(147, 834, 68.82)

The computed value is 0.77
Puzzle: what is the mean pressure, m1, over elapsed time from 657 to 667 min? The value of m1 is 75.4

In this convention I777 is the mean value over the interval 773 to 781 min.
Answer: 73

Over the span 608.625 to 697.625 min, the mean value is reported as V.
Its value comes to 72.6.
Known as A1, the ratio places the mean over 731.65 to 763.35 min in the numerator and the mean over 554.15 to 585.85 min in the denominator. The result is 0.71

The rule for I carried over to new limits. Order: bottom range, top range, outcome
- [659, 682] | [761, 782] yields 0.95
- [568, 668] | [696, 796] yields 0.80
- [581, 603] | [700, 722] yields 0.55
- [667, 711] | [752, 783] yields 1.09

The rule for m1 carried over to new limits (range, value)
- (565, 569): 107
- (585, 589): 103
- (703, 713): 49.8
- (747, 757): 73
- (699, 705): 56.1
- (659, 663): 78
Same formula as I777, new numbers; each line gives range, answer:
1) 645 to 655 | 70.9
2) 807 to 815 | 70.1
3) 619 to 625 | 75.7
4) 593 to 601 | 78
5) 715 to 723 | 47.6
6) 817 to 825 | 73.3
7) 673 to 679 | 77.3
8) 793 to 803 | 56.9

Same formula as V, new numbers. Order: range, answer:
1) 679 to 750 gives 62.6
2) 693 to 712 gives 55.5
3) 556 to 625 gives 89.9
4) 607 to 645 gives 72.6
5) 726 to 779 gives 72.3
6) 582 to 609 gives 86.7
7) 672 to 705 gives 68.2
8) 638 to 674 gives 73.9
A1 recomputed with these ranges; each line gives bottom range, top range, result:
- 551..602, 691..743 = 0.61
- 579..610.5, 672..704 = 0.78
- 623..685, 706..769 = 0.88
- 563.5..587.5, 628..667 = 0.68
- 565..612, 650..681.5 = 0.81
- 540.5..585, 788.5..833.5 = 0.67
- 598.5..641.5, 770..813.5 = 0.92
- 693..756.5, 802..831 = 1.14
